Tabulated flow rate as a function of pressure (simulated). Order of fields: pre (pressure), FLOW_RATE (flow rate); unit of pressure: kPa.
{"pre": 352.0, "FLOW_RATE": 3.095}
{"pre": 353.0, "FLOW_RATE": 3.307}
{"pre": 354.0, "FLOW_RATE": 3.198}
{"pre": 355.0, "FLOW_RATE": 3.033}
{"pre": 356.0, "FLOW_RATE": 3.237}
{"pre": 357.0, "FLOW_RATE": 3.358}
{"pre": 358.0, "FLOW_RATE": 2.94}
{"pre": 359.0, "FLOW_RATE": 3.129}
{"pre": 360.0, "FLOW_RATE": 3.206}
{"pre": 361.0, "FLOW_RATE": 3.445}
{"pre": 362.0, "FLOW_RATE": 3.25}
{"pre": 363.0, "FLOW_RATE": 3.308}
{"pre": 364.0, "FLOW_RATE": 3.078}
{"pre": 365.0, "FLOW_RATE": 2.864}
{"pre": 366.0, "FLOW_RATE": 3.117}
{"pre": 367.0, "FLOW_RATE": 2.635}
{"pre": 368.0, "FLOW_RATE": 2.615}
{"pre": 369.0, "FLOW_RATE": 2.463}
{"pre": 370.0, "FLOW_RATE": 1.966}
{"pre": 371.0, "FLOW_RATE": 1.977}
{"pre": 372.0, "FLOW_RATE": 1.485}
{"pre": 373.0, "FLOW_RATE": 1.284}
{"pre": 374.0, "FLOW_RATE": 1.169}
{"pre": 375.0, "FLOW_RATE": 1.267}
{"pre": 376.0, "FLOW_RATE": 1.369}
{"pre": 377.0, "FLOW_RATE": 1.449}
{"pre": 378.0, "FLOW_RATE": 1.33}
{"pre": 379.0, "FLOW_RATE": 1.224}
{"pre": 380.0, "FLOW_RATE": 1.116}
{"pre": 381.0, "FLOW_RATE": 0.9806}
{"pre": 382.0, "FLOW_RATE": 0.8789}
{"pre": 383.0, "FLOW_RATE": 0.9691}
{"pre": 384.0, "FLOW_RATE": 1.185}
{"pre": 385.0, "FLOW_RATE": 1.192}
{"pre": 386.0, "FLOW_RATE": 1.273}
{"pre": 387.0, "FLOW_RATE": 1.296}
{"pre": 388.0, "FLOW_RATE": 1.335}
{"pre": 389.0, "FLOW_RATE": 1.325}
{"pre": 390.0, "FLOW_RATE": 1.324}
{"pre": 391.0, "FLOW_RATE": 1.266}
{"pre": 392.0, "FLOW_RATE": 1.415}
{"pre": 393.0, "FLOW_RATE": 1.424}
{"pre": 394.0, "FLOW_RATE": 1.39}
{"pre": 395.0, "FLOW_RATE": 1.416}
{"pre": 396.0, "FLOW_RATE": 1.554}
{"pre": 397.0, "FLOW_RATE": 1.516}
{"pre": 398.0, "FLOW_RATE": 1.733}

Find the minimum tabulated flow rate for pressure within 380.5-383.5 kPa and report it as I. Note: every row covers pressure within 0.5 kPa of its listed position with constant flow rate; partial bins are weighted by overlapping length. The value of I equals 0.8789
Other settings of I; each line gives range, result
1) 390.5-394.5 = 1.266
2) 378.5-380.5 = 1.116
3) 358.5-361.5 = 3.129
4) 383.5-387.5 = 1.185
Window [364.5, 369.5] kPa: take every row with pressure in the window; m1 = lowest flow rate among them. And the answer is 2.463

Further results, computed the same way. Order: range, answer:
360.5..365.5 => 2.864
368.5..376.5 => 1.169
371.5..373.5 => 1.284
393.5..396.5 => 1.39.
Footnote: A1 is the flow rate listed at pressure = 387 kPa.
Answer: 1.296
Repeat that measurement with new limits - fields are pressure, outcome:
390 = 1.324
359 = 3.129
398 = 1.733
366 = 3.117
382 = 0.8789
